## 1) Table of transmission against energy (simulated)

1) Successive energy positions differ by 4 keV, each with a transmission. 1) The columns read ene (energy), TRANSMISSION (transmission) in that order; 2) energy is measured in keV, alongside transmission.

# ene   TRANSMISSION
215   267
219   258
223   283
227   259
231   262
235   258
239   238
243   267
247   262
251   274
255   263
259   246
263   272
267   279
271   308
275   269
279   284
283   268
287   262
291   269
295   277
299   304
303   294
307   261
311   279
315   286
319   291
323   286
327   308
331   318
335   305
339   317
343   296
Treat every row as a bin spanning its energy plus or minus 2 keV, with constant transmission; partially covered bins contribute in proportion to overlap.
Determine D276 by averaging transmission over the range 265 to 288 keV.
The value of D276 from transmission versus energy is 279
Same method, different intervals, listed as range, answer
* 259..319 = 279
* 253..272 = 272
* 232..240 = 251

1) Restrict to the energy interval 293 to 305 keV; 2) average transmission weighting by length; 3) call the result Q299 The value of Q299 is 292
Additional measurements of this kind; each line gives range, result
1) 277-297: 272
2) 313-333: 298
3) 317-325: 288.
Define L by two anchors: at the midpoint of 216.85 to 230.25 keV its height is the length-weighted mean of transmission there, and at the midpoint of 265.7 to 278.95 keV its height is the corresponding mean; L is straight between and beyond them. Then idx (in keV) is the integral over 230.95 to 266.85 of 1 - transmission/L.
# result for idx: 2.0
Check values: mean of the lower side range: 266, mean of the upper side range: 285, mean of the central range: 261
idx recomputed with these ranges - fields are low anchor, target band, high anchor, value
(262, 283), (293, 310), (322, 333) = 0.61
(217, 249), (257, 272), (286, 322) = -0.23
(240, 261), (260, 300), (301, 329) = -0.74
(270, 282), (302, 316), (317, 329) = 0.63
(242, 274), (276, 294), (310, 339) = 0.72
